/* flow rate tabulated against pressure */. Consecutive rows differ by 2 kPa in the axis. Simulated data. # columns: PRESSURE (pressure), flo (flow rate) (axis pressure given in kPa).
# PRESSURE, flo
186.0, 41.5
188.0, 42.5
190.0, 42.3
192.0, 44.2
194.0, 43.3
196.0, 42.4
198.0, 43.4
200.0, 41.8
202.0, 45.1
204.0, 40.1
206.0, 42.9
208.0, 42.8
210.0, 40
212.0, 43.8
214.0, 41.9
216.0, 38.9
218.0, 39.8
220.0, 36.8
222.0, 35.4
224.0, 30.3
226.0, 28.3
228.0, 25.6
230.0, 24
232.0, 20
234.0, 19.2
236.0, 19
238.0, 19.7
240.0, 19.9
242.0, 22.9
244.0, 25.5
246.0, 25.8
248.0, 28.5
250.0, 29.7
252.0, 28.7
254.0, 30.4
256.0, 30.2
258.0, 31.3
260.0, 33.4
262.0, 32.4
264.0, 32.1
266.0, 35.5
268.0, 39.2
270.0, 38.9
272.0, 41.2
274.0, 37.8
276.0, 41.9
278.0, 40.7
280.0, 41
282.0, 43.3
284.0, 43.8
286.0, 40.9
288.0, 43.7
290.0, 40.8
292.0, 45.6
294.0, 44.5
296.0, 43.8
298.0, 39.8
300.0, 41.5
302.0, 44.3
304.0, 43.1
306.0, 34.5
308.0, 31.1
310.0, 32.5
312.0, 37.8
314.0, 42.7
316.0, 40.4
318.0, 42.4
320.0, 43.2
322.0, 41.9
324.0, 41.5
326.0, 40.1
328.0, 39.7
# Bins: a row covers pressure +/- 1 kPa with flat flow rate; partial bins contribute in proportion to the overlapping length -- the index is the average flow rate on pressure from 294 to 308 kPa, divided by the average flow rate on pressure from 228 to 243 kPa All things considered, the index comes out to 1.9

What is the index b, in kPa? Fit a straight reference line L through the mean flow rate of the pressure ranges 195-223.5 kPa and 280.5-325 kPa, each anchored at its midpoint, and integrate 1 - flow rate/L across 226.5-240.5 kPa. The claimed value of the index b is 6.7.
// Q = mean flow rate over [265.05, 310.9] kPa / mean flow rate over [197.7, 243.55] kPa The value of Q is 1.23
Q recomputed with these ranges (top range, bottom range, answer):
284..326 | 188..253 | 1.21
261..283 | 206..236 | 1.16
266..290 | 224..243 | 1.82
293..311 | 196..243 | 1.18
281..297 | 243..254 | 1.55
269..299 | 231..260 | 1.65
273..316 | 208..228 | 1.10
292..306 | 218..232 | 1.41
